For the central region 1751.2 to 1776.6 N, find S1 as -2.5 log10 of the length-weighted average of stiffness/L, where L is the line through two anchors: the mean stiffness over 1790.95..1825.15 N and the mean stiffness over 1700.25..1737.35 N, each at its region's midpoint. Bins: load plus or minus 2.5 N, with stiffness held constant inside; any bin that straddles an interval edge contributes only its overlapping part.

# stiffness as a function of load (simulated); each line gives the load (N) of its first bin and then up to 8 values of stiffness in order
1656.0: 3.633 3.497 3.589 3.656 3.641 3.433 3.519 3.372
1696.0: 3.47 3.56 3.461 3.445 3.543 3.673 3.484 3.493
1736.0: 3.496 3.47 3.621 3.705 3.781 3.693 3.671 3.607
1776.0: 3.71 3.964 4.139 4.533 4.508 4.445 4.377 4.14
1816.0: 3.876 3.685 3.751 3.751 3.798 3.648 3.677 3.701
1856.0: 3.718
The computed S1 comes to 0.05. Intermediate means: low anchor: 3.52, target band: 3.69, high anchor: 4.18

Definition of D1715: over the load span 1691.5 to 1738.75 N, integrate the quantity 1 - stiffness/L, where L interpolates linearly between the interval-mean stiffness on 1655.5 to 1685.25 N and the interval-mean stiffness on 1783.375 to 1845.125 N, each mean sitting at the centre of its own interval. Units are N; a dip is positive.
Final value 2.64 N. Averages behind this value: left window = 3.57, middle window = 3.51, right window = 4.04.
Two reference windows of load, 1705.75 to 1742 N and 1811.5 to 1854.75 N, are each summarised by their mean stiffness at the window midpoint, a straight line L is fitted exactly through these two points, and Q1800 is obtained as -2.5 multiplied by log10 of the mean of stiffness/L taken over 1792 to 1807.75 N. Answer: -0.21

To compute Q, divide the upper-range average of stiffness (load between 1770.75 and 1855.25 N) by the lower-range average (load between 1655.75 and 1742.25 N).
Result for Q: 1.13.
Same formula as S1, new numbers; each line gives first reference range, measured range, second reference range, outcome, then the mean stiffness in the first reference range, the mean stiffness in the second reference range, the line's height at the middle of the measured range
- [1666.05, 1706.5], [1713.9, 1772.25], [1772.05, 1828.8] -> 0.06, 3.52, 4.09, 3.8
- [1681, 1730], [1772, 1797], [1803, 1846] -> -0.10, 3.5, 3.87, 3.75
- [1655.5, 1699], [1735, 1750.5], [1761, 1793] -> 0.07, 3.53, 3.91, 3.78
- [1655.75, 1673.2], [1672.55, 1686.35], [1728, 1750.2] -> 0.01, 3.59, 3.53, 3.58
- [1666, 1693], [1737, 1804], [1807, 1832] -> -0.04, 3.53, 3.88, 3.76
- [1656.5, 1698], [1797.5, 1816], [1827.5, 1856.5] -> -0.16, 3.53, 3.72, 3.68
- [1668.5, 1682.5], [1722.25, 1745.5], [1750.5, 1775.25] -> 0.05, 3.59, 3.69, 3.66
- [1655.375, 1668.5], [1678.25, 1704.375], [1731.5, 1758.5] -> 0.03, 3.56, 3.61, 3.58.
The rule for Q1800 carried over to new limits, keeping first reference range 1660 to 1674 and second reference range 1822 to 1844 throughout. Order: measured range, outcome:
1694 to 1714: 0.04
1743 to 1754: 0.00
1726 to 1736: 0.05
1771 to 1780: -0.01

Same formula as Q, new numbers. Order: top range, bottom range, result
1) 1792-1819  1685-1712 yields 1.23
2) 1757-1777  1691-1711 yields 1.06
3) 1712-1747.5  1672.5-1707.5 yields 1.01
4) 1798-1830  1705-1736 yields 1.15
